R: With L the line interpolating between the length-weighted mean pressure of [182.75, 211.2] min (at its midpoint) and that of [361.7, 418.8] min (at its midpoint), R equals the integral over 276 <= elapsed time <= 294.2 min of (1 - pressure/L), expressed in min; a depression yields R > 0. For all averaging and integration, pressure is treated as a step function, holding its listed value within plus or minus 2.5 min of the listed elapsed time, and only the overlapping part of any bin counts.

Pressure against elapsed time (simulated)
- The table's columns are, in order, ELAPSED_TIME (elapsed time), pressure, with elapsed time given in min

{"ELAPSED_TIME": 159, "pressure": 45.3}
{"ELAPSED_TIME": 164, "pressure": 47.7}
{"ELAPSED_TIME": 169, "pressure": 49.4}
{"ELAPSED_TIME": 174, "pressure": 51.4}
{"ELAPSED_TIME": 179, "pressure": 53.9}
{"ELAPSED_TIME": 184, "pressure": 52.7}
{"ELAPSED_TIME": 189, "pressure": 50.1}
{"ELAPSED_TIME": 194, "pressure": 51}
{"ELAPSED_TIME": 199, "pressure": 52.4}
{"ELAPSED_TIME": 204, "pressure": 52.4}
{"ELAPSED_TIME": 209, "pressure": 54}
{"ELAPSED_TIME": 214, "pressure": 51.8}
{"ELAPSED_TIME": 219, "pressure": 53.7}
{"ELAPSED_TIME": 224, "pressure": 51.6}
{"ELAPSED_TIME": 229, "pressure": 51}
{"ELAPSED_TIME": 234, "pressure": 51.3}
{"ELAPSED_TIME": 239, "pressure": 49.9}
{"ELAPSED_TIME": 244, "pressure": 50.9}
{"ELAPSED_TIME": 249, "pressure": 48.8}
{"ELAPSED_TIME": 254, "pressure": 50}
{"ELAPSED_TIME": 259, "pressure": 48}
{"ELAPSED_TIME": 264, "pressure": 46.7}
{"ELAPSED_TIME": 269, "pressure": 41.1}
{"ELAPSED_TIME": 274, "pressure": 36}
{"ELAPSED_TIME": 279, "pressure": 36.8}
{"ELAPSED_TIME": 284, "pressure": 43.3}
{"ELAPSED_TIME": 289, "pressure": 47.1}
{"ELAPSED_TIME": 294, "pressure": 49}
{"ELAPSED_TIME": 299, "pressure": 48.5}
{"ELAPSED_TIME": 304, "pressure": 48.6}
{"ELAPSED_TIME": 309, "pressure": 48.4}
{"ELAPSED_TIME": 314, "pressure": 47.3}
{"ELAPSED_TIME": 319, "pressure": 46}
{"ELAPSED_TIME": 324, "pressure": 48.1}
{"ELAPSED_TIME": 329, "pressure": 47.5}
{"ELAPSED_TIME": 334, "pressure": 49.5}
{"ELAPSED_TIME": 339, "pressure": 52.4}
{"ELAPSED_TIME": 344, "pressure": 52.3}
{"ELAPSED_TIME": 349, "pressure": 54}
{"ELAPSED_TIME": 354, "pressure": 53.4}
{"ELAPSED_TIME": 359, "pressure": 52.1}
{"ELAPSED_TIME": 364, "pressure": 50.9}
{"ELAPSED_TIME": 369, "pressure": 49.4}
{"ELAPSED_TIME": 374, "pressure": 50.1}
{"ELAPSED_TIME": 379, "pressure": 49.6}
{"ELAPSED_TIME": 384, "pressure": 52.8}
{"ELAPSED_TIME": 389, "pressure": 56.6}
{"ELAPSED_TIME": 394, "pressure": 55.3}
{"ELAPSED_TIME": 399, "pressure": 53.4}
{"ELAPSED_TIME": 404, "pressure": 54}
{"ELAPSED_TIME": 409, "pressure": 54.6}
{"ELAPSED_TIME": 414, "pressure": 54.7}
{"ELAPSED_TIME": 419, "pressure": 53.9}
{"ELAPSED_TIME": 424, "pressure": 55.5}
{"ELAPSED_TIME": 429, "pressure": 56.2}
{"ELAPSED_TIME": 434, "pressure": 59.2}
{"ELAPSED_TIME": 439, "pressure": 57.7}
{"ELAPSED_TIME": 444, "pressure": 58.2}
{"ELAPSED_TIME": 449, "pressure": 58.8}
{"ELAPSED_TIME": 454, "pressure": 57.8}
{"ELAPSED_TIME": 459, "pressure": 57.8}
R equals 3.2 min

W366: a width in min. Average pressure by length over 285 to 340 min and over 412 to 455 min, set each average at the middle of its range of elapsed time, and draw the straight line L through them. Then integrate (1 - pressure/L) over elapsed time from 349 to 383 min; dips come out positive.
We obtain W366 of 0.5 min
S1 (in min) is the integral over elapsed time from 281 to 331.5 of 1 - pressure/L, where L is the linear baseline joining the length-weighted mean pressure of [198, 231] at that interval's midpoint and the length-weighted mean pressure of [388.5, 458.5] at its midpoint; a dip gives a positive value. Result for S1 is 6.4 min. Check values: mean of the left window 52.4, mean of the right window 56.2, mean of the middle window 47.3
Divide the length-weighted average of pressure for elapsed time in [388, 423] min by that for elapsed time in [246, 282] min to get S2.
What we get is 1.24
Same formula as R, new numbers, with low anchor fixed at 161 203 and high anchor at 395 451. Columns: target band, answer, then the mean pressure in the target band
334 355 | 0.7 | 52.6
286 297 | 1.1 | 47.9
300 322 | 2.5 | 47.6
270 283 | 3.7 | 37.7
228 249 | 0.7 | 50.5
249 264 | 1.1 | 48.6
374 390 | 0.9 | 52.2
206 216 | -0.2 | 52.9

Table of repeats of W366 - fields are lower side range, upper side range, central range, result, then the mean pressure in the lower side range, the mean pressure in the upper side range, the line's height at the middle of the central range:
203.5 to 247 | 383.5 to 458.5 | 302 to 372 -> 5.5 min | 51.8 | 56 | 54.2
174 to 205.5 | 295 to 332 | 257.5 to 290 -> 4.5 min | 52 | 47.8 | 49.2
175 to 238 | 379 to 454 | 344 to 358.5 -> 0.3 min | 52.1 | 55.6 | 54.5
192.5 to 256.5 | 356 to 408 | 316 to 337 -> 1.7 min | 51.5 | 52.5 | 52.1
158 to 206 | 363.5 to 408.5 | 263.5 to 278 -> 3.2 min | 50.8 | 52.6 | 51.6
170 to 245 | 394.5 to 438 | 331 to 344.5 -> 0.7 min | 51.8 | 55.3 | 54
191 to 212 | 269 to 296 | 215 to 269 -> -2.9 min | 52.4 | 42.2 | 47.3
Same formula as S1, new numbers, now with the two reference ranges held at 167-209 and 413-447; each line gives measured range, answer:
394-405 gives 0.4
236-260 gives 1.5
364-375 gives 1.1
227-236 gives 0.3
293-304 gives 1.1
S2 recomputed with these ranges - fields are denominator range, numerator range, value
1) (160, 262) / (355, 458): 1.07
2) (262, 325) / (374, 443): 1.22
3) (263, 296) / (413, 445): 1.33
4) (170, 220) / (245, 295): 0.86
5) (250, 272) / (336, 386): 1.11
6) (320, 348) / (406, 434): 1.11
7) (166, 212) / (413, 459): 1.10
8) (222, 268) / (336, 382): 1.04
